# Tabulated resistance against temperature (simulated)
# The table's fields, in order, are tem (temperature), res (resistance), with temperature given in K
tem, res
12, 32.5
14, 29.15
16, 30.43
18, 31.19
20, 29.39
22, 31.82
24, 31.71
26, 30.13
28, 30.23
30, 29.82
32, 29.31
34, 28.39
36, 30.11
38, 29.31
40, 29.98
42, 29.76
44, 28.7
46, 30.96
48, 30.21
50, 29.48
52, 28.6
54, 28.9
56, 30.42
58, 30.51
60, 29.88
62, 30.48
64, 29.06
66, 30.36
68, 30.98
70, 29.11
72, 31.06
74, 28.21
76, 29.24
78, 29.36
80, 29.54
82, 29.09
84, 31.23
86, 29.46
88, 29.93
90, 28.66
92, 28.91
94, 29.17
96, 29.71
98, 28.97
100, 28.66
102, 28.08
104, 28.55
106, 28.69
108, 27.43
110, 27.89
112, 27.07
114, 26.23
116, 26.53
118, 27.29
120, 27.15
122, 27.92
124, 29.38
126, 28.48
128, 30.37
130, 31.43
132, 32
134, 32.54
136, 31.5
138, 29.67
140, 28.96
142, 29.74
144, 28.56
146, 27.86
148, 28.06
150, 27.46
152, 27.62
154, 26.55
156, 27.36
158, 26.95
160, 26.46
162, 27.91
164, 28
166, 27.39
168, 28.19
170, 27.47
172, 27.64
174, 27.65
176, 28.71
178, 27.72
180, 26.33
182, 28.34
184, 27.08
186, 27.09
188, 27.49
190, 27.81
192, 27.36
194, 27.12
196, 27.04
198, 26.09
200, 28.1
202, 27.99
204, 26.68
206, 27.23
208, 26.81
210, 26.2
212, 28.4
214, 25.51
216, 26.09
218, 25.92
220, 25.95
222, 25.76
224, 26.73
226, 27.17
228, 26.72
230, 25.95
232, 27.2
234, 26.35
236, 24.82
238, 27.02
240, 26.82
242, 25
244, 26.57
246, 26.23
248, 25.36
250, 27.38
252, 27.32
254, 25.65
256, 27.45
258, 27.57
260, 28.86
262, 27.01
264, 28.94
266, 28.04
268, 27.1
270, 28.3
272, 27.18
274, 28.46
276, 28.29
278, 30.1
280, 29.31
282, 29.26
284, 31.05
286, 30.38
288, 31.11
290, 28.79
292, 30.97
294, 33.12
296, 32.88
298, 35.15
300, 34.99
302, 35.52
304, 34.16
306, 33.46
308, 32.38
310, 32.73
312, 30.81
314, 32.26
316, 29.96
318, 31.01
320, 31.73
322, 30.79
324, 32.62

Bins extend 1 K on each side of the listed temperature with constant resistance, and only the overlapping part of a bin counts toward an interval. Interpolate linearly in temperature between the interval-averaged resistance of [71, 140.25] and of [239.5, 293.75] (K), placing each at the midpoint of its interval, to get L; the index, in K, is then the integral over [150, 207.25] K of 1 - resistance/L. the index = 2.5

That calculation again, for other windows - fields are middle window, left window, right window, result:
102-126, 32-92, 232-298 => 1.3 K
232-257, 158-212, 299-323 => 2.9 K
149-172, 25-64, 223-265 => 0.5 K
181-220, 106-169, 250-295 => 2.1 K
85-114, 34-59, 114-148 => 0.8 K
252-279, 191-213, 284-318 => 2.3 K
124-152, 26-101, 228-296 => -0.6 K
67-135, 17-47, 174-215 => -0.5 K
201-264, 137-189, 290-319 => 7.3 K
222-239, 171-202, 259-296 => 1.1 K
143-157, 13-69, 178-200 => 0.2 K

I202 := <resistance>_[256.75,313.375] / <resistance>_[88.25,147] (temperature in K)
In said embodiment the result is 1.06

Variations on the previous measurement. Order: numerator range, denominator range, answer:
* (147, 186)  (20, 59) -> 0.92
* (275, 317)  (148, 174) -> 1.16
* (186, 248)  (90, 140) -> 0.92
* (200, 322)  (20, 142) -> 0.98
